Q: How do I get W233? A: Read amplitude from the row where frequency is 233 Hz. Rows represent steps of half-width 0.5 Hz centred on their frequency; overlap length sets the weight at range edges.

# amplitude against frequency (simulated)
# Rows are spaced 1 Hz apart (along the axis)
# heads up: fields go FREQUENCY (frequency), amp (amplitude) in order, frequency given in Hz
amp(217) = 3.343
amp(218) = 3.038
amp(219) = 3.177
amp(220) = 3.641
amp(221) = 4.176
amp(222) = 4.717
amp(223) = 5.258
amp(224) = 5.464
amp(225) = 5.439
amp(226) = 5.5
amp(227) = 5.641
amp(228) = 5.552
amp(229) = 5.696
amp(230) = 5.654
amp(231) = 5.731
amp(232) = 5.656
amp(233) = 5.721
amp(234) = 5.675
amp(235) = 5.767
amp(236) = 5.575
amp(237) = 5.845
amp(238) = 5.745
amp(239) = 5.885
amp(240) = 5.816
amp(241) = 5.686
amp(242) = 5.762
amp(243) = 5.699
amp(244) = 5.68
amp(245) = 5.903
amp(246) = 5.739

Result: 5.721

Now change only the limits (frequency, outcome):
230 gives 5.654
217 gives 3.343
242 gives 5.762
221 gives 4.176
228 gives 5.552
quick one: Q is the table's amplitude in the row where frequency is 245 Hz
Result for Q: 5.903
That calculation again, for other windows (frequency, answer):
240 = 5.816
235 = 5.767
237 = 5.845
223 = 5.258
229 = 5.696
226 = 5.5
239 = 5.885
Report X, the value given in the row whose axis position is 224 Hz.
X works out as 5.464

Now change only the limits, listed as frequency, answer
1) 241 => 5.686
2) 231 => 5.731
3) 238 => 5.745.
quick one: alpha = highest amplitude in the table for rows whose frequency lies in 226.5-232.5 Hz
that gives 5.731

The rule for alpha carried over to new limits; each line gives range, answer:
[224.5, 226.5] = 5.5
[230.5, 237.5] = 5.845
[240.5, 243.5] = 5.762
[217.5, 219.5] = 3.177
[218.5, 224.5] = 5.464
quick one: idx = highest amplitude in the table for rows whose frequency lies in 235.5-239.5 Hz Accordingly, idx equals 5.885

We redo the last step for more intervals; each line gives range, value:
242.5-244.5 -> 5.699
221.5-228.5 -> 5.641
